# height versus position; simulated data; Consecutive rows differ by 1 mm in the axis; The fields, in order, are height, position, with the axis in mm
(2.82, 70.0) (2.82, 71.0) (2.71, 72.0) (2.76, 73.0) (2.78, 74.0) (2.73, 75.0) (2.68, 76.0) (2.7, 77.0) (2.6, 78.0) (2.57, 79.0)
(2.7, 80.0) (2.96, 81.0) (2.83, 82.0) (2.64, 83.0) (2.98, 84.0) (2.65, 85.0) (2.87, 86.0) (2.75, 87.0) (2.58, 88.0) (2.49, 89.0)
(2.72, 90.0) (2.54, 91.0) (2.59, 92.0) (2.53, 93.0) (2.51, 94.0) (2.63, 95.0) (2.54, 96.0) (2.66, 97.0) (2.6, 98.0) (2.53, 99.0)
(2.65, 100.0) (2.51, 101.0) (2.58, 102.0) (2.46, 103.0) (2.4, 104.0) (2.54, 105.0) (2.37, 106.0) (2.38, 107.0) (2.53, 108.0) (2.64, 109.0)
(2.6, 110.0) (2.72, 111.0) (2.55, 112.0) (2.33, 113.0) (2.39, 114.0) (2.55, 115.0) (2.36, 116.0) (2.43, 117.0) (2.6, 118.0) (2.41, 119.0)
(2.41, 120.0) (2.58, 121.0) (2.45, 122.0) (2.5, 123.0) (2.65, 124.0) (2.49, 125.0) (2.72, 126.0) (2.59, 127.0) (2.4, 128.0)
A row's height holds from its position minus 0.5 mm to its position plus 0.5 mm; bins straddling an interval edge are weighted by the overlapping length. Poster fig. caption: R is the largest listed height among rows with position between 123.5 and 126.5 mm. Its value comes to 2.72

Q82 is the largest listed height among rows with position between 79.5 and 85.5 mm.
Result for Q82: 2.98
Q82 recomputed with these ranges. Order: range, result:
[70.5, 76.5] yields 2.82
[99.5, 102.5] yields 2.65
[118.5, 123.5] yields 2.58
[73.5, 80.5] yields 2.78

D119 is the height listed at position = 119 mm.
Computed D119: 2.41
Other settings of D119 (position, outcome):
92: 2.59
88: 2.58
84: 2.98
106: 2.37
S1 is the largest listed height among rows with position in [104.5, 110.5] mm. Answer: 2.64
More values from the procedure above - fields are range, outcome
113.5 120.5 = 2.6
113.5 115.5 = 2.55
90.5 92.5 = 2.59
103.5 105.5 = 2.54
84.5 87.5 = 2.87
